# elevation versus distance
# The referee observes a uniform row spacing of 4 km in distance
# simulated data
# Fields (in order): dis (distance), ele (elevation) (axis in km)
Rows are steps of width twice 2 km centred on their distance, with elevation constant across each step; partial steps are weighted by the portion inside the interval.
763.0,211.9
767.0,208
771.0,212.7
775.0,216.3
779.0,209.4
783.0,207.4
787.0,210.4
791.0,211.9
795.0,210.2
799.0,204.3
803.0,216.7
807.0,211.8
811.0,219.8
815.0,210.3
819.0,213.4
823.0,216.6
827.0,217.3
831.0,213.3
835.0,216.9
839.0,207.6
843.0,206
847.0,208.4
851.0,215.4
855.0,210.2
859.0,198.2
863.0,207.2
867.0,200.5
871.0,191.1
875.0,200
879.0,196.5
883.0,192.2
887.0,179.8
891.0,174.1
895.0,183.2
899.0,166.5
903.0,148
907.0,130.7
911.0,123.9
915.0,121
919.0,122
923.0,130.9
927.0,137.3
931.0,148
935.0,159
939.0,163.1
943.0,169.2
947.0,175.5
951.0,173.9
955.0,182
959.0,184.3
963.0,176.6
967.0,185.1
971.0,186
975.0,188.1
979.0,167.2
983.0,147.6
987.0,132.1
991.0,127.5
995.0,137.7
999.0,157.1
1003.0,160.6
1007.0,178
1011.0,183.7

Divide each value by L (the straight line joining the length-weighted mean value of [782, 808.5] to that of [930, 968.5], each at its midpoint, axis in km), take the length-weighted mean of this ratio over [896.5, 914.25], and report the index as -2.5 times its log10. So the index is 0.28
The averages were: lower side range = 210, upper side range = 172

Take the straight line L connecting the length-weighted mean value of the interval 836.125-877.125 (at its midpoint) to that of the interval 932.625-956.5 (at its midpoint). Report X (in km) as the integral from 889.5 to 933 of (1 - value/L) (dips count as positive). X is 9.4 km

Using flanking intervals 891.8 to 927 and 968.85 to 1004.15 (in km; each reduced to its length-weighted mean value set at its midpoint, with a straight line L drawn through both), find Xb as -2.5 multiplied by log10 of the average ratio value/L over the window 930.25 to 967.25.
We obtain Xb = -0.154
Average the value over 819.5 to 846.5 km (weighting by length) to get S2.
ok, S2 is 213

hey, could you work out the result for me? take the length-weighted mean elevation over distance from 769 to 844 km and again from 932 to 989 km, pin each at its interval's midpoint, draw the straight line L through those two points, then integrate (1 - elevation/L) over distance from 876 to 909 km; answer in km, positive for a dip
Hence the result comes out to 2.9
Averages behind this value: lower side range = 212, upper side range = 170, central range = 172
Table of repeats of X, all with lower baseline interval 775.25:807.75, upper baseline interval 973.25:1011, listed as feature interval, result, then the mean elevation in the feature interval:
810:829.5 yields -1.2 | 215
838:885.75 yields -2.7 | 202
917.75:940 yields 3.9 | 143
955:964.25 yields -0.9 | 181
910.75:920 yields 2.9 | 122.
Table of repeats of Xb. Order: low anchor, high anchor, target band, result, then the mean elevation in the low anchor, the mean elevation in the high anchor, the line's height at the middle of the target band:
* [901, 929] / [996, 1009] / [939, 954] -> -0.207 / 131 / 163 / 142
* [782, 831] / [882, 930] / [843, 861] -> -0.132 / 213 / 150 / 184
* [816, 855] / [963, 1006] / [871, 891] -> 0.036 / 213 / 160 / 197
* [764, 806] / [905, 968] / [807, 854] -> -0.103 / 211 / 155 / 194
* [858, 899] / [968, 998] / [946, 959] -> -0.076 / 191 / 156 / 166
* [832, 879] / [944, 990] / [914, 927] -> 0.413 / 205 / 172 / 186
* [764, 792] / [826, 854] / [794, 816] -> -0.005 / 211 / 212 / 211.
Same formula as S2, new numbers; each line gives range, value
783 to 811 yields 211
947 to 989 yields 172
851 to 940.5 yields 169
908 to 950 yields 145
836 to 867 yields 207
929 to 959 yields 168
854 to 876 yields 201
